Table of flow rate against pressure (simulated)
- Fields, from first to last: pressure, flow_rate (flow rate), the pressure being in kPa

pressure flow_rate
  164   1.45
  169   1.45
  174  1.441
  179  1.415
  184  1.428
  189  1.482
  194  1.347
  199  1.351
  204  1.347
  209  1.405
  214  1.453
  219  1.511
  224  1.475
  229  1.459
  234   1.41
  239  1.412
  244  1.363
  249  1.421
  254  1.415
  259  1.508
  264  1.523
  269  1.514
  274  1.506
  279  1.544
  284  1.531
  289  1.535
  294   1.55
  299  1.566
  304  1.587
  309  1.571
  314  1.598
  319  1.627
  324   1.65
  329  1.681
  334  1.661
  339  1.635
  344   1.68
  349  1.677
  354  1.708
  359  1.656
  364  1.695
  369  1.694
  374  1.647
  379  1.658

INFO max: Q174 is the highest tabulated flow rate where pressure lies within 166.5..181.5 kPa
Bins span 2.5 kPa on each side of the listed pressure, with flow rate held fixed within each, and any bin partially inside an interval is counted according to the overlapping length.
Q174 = 1.45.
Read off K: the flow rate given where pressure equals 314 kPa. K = 1.598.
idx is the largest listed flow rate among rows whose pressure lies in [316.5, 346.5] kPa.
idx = 1.681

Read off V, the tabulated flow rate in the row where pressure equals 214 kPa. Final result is 1.453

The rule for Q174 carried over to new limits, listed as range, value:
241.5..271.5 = 1.523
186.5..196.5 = 1.482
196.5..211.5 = 1.405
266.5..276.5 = 1.514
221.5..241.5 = 1.475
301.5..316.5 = 1.598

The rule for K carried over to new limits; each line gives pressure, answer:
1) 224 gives 1.475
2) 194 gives 1.347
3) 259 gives 1.508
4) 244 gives 1.363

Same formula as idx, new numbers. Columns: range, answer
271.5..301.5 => 1.566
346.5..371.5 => 1.708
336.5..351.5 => 1.68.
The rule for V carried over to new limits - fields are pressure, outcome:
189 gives 1.482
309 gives 1.571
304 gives 1.587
